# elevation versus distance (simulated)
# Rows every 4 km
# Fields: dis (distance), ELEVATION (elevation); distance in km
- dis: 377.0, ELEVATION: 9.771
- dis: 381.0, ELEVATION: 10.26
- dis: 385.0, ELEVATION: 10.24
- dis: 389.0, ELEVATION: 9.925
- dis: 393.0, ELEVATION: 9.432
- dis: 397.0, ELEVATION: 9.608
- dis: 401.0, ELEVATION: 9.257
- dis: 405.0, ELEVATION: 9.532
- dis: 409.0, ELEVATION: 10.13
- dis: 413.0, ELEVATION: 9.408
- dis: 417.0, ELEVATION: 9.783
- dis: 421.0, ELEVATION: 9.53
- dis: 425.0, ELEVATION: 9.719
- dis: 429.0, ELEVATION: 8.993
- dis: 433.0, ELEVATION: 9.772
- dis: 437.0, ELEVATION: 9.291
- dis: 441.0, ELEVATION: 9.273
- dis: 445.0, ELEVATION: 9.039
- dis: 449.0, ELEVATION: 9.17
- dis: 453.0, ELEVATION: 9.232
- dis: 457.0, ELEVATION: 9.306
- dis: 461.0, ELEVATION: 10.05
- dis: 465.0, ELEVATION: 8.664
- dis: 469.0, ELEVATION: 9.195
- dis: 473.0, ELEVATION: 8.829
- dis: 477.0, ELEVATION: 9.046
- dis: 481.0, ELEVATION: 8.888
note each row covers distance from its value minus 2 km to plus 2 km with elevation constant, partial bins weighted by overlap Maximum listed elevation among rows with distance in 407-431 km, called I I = 10.13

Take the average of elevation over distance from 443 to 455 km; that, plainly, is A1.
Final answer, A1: 9.15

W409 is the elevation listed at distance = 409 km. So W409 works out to 10.13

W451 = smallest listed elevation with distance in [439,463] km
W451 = 9.039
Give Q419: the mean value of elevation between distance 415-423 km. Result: 9.66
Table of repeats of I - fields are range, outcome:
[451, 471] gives 10.05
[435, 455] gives 9.291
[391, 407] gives 9.608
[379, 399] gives 10.26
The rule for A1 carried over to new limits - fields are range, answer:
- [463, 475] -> 8.9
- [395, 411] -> 9.63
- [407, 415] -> 9.77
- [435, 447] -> 9.2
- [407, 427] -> 9.71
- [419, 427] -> 9.62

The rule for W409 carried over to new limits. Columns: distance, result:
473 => 8.829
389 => 9.925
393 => 9.432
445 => 9.039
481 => 8.888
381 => 10.26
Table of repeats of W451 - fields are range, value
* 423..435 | 8.993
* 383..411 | 9.257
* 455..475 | 8.664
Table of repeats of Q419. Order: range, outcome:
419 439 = 9.46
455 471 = 9.3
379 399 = 9.89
